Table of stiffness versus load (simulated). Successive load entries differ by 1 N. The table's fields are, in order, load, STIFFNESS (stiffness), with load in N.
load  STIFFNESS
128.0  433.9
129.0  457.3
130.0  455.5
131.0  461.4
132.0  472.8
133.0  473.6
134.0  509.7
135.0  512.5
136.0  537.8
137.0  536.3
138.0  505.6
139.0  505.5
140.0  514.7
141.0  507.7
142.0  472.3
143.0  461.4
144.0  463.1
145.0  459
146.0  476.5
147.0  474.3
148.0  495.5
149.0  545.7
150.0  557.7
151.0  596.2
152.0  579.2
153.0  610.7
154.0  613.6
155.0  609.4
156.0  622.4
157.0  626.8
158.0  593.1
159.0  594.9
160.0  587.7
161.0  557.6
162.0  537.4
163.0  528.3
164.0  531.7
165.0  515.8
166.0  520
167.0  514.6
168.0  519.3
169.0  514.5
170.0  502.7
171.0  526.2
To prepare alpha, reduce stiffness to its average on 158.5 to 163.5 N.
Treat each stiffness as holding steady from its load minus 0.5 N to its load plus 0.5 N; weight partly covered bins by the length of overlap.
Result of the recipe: 561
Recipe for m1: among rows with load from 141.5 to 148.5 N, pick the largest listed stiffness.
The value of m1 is 495.5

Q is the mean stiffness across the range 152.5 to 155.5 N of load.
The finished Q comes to 611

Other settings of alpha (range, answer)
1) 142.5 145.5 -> 461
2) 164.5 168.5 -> 517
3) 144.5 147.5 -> 470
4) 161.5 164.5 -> 532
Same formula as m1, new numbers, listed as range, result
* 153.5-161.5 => 626.8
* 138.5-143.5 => 514.7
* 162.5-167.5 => 531.7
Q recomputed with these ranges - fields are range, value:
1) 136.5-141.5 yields 514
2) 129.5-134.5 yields 475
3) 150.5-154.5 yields 600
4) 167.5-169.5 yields 517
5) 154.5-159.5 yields 609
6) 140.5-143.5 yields 480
